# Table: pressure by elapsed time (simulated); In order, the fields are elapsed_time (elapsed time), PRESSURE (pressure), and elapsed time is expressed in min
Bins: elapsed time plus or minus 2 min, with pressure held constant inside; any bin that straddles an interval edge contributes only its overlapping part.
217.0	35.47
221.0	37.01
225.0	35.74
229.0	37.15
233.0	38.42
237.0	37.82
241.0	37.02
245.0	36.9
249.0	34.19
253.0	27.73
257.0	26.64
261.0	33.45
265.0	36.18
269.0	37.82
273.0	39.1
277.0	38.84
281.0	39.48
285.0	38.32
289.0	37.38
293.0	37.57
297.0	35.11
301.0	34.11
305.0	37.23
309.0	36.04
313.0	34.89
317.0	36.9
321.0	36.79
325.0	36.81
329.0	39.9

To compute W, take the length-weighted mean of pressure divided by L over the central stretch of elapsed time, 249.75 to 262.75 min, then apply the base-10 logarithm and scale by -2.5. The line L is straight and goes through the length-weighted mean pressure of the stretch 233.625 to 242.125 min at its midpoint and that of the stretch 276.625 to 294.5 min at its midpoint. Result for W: 0.265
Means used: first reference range 37.6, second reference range 38.3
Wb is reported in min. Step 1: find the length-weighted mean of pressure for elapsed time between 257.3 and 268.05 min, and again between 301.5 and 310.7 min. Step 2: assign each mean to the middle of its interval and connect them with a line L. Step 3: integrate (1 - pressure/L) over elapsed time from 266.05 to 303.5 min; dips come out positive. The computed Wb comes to -2.64 min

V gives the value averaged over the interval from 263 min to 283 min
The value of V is 38.3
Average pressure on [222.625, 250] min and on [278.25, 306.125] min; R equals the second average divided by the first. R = 1.01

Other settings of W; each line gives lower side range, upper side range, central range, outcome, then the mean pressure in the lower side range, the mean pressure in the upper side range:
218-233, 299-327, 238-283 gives 0.04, 36.8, 36.1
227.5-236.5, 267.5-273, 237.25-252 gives 0.07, 37.8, 38.3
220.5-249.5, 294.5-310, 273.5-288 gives -0.08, 36.9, 35.7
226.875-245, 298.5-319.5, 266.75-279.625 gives -0.06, 37.5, 35.8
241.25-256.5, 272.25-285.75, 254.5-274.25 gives 0.06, 32.8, 39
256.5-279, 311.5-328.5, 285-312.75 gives 0.00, 35.9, 36.7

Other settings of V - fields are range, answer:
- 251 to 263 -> 29.3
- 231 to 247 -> 37.5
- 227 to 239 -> 37.8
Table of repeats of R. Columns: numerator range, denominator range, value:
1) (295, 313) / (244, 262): 1.13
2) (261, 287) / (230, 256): 1.08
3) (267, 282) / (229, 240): 1.02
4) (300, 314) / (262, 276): 0.95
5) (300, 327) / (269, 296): 0.95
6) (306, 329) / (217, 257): 1.04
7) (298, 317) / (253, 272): 1.07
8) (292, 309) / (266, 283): 0.93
